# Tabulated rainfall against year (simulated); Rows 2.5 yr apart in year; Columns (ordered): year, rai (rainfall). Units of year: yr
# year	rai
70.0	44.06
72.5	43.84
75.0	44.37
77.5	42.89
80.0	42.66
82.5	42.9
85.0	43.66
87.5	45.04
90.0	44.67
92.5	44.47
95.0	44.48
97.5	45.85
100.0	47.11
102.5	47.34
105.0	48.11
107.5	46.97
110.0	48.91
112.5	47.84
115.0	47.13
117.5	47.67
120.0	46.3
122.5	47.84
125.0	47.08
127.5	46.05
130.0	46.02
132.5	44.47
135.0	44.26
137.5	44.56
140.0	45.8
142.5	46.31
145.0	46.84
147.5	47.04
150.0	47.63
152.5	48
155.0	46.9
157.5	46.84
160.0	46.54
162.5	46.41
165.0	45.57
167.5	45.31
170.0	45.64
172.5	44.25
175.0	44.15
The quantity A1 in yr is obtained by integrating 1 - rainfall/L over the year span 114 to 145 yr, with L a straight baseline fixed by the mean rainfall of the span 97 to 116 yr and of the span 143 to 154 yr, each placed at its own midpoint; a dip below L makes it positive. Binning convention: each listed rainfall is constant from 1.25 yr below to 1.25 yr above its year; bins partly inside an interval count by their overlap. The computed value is 0.8 yr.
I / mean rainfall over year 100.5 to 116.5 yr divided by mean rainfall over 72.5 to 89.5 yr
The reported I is 1.09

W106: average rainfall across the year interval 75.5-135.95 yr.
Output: 45.8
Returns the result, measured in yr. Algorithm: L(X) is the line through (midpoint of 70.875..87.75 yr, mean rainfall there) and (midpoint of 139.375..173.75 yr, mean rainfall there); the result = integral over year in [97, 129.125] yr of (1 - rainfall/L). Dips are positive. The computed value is -1.8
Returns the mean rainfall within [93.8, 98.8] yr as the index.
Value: 45.2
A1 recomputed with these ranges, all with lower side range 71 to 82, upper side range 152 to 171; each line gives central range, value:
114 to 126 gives -0.61 yr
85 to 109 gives -0.97 yr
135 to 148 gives -0.06 yr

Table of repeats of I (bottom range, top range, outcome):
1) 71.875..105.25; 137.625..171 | 1.04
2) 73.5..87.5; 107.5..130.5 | 1.09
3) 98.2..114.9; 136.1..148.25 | 0.97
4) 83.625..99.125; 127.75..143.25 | 1.01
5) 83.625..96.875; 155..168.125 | 1.04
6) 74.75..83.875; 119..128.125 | 1.09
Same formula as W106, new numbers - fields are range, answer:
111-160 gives 46.6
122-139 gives 45.7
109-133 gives 47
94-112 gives 47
